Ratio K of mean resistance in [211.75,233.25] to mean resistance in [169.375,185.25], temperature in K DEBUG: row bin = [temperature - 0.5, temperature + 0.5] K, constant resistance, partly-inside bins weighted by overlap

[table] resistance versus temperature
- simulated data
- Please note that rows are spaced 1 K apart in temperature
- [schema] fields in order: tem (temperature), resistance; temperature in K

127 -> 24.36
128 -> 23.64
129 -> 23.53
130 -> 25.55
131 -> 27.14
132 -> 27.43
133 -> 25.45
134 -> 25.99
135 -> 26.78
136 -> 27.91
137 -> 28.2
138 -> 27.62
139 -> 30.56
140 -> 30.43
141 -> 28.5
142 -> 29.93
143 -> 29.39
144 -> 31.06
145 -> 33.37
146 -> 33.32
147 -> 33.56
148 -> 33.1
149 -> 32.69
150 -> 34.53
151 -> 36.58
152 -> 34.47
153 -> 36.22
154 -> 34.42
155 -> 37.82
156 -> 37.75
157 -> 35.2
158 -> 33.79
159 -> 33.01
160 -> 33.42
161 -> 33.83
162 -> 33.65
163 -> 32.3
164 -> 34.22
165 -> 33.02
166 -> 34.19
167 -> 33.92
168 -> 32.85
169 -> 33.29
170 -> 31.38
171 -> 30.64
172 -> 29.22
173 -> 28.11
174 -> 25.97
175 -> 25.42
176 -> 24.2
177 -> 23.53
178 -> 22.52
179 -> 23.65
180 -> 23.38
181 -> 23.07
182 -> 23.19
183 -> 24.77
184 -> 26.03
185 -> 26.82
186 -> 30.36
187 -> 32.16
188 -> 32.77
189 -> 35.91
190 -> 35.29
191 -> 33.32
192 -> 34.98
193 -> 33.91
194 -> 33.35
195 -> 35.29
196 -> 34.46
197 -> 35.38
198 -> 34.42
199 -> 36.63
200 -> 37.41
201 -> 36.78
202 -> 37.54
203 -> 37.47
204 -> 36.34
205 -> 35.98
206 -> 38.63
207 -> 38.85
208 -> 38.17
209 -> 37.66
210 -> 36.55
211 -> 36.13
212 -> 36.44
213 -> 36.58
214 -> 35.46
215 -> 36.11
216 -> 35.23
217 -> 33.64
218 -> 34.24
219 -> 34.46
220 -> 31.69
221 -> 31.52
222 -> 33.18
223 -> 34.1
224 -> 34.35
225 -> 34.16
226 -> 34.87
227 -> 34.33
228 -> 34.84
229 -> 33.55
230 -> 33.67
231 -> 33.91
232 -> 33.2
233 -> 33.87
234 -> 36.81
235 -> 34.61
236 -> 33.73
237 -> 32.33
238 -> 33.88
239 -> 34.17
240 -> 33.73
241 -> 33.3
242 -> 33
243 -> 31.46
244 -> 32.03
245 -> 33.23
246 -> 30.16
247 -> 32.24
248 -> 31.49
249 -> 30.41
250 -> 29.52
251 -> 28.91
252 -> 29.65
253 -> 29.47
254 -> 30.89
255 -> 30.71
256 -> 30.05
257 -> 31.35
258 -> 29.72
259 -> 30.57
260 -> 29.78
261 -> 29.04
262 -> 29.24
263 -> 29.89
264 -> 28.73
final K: 1.33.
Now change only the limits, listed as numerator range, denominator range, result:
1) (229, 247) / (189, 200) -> 0.96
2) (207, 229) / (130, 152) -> 1.16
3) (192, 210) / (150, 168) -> 1.05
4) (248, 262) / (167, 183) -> 1.12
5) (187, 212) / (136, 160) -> 1.10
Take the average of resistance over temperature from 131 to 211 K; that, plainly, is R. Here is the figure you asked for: 32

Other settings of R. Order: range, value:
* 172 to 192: 27.6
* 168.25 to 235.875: 32.8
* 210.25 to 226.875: 34.5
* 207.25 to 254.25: 33.6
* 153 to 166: 34.4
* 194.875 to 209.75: 36.8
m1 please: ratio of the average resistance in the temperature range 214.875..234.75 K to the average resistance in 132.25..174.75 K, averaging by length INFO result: 1.1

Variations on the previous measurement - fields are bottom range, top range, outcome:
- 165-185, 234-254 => 1.17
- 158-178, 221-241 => 1.11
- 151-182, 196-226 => 1.15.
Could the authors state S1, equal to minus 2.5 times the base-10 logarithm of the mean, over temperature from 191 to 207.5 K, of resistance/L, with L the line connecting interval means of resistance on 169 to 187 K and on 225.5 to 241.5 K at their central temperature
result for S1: -0.223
